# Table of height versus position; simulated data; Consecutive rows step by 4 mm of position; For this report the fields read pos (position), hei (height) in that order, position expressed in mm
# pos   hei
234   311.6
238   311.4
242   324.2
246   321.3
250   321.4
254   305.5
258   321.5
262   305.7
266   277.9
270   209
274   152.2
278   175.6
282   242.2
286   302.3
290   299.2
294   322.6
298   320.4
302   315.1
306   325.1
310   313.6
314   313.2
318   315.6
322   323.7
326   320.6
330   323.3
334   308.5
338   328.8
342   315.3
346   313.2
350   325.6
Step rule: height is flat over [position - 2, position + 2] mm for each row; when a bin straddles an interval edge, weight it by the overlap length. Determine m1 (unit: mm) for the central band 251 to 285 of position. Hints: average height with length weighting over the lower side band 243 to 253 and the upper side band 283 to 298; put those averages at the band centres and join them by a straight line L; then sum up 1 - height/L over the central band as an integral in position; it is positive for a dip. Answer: 6.6 mm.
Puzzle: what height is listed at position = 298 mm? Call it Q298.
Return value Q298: 320.4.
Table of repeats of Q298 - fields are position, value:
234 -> 311.6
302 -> 315.1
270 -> 209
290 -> 299.2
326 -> 320.6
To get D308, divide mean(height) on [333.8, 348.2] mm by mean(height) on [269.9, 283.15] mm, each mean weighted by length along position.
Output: 1.67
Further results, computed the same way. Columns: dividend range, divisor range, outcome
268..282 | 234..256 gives 0.59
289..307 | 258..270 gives 1.12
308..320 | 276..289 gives 1.28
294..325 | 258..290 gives 1.29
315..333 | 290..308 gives 1.00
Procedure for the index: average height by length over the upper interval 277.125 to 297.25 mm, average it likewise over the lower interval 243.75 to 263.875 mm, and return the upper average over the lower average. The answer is 0.9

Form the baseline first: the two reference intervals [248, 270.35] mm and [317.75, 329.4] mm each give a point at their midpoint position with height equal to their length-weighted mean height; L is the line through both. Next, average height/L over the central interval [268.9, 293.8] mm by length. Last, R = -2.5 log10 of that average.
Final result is 0.27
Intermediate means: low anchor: 296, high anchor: 321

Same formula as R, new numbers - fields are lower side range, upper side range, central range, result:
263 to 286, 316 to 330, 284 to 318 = -0.143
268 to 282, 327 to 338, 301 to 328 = -0.152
